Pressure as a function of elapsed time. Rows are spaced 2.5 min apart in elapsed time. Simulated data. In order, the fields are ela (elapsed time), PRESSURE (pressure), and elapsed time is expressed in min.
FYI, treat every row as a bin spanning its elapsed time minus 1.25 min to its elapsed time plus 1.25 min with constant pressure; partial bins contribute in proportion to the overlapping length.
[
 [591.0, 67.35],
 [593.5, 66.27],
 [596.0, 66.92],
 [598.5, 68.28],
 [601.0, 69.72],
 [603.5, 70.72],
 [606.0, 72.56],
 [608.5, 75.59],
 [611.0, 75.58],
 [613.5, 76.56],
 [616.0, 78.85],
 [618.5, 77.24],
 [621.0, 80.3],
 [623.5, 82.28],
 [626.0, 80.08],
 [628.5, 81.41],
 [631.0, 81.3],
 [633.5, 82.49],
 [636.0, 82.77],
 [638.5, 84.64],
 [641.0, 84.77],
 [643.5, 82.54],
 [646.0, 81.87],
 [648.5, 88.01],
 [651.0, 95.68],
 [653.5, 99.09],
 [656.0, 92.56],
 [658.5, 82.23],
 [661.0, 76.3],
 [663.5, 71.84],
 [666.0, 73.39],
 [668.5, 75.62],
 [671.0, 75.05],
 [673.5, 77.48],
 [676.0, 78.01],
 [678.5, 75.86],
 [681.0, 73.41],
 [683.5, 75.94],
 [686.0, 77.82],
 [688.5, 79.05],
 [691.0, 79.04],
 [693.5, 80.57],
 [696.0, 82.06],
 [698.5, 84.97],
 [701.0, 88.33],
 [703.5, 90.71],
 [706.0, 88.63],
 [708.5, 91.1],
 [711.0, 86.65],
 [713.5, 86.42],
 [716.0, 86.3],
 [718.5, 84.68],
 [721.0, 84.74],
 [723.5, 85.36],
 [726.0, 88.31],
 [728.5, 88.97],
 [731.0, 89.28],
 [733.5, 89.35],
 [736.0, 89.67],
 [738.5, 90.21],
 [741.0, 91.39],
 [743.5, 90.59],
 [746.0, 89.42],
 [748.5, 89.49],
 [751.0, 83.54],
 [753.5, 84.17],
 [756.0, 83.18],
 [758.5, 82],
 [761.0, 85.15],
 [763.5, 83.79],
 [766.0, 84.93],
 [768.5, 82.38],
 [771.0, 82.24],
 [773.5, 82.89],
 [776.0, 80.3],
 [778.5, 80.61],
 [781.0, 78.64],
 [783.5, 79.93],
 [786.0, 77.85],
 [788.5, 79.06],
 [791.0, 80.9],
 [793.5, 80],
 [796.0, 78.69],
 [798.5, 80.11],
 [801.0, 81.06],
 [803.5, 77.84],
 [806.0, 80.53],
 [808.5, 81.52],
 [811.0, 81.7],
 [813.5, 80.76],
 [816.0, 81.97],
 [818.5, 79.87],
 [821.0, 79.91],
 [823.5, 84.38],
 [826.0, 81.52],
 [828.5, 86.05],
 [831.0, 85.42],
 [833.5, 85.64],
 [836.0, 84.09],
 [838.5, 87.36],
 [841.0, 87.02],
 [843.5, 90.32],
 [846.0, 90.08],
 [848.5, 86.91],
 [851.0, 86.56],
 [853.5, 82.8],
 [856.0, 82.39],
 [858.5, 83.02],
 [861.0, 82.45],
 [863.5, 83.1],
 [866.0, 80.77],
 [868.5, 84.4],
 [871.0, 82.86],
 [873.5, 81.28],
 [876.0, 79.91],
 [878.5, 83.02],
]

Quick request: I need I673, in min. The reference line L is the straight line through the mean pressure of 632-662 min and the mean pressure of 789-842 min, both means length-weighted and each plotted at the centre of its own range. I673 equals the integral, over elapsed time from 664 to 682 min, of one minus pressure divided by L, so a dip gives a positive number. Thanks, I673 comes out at 2.1 min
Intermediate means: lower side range 86.1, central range 75.4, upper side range 82.1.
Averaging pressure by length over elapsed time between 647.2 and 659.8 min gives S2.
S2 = 91.4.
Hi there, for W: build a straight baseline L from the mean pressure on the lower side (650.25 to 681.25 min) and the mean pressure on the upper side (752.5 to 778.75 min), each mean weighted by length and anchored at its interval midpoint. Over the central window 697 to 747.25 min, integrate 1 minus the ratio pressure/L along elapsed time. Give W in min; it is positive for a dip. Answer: -3.9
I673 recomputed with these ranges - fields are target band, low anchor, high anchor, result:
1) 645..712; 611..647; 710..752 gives 1.7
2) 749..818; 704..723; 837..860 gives 4.1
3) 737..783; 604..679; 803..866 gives -1.2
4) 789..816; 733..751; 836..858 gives 2.3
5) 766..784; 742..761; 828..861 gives 1.0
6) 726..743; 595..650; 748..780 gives -1.5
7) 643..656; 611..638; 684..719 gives -1.4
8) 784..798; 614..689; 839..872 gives 0.7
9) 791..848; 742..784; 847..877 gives 0.3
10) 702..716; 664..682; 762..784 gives -1.9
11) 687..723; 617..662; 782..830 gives -1.0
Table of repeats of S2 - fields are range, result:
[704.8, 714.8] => 88.2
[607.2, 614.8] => 75.9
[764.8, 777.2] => 82.5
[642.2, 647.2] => 82.2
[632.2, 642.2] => 83.7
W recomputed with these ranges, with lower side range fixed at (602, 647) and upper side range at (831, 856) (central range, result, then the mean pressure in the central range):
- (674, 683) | 0.6 min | 75.9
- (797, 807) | 0.6 min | 79.8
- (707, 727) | -1.0 min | 86.7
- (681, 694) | 0.6 min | 77.9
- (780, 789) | 0.6 min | 78.9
